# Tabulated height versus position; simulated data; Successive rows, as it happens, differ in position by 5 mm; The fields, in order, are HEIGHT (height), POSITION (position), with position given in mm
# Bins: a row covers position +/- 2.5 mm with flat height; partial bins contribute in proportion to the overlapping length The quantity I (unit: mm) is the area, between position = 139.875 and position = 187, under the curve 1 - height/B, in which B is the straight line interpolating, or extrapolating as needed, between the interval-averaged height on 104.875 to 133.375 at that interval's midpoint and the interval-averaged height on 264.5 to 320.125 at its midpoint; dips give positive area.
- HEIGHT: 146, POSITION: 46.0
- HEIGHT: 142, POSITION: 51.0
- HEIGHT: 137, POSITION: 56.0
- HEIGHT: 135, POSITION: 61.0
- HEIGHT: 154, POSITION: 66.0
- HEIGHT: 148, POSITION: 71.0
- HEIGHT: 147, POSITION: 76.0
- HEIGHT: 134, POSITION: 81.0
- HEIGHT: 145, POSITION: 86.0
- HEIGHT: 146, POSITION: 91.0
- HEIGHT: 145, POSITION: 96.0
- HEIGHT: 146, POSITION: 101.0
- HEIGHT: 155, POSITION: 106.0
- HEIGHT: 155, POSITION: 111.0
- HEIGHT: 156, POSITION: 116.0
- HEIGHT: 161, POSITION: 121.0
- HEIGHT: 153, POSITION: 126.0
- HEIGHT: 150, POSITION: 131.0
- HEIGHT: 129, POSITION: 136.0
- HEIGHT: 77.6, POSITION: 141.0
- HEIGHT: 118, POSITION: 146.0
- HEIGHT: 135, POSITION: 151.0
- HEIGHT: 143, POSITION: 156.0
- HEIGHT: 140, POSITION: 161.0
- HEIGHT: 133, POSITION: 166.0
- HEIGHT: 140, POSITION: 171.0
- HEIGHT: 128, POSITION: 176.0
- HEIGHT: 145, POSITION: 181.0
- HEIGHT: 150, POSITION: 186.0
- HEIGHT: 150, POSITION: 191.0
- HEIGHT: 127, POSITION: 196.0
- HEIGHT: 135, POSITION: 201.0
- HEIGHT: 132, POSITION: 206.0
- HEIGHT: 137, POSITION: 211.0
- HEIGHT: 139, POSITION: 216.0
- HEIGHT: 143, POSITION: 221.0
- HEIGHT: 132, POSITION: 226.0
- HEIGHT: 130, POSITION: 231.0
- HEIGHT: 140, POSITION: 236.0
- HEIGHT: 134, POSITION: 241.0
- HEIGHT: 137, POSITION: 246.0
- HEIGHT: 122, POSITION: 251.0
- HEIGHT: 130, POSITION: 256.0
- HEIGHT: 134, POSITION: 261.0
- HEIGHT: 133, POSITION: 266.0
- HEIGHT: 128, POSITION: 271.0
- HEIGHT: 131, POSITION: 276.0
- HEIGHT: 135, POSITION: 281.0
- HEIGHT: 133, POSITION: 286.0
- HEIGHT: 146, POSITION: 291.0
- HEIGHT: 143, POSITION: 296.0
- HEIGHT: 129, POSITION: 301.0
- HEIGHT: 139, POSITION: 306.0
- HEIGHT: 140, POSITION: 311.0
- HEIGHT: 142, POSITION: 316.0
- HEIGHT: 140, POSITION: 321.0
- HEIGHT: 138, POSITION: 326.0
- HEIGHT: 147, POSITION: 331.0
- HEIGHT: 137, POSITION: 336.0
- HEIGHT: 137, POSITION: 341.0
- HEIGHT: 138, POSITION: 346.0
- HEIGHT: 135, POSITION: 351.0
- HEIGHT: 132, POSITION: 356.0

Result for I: 5.7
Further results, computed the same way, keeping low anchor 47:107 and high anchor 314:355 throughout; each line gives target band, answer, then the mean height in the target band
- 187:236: 1.6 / 137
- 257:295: 1.5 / 134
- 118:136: -1.0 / 151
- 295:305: 0.3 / 135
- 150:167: 0.5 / 138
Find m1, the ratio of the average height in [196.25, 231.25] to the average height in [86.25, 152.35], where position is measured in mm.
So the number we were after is 0.96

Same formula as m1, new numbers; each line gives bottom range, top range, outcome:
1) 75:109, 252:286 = 0.90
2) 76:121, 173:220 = 0.93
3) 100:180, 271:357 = 0.99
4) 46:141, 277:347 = 0.96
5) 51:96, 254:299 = 0.94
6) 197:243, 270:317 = 1.01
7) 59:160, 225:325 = 0.95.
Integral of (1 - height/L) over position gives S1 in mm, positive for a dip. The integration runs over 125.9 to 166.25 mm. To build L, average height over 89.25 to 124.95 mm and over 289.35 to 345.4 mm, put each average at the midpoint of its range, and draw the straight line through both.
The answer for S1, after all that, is 5.5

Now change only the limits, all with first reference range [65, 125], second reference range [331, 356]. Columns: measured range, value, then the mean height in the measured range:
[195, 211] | 1.3 mm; 133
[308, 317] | -0.1 mm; 141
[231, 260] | 2.0 mm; 132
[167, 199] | 1.2 mm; 140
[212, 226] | 0.4 mm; 139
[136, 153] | 4.0 mm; 112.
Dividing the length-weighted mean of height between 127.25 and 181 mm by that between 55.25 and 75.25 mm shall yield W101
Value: 0.90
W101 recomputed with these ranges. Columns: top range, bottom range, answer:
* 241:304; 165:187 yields 0.96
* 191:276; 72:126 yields 0.90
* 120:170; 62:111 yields 0.91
